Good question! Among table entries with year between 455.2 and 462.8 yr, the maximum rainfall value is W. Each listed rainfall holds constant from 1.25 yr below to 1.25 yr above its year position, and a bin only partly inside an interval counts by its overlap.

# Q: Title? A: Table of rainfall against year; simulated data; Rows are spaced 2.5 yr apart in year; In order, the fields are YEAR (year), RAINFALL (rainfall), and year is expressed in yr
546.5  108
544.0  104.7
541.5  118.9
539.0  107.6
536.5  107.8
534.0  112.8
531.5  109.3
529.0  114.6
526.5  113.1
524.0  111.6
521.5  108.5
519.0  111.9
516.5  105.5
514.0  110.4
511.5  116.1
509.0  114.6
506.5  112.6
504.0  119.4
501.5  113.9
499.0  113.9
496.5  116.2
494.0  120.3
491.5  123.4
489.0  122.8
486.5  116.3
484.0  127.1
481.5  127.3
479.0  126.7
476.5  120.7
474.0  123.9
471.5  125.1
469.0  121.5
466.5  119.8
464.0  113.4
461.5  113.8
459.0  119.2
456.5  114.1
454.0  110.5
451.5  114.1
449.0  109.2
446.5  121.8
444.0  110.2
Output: 119.2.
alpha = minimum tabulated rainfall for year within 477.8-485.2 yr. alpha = 126.7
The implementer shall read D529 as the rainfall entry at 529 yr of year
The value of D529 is 114.6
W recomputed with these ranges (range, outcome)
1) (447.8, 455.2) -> 114.1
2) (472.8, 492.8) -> 127.3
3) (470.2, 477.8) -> 125.1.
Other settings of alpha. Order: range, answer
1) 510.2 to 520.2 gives 105.5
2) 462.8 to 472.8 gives 113.4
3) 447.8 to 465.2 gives 109.2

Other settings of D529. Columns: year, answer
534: 112.8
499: 113.9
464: 113.4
